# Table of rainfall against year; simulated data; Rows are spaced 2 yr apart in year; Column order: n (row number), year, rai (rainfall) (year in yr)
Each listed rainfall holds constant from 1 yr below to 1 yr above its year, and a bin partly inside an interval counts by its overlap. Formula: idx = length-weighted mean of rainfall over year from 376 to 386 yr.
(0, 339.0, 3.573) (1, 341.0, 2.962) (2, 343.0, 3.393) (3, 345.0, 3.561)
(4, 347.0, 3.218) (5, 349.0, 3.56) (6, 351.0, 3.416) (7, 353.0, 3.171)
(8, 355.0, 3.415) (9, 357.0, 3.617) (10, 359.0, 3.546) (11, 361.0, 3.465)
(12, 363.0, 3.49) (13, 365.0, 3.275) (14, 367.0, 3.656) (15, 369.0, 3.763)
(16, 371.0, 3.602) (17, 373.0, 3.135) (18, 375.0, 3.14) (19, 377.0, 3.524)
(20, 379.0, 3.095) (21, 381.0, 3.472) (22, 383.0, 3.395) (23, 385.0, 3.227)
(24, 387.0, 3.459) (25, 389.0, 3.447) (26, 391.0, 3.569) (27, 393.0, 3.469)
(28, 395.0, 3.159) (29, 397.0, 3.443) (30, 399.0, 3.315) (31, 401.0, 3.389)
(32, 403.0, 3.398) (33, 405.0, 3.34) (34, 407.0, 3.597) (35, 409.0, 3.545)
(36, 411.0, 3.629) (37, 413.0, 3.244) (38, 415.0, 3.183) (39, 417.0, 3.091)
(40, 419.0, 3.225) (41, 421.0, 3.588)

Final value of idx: 3.34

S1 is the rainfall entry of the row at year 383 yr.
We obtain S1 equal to 3.395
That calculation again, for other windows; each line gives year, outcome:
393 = 3.469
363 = 3.49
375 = 3.14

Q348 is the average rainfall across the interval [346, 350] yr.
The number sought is 3.39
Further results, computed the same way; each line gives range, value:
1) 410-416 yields 3.35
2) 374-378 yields 3.33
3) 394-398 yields 3.3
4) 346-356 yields 3.36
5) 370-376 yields 3.29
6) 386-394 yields 3.49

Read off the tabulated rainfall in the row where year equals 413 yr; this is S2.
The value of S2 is 3.244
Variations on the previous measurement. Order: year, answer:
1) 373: 3.135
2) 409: 3.545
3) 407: 3.597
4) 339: 3.573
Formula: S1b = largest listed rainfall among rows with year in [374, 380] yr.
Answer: 3.524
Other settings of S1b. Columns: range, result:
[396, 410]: 3.597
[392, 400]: 3.469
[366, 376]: 3.763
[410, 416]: 3.629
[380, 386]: 3.472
